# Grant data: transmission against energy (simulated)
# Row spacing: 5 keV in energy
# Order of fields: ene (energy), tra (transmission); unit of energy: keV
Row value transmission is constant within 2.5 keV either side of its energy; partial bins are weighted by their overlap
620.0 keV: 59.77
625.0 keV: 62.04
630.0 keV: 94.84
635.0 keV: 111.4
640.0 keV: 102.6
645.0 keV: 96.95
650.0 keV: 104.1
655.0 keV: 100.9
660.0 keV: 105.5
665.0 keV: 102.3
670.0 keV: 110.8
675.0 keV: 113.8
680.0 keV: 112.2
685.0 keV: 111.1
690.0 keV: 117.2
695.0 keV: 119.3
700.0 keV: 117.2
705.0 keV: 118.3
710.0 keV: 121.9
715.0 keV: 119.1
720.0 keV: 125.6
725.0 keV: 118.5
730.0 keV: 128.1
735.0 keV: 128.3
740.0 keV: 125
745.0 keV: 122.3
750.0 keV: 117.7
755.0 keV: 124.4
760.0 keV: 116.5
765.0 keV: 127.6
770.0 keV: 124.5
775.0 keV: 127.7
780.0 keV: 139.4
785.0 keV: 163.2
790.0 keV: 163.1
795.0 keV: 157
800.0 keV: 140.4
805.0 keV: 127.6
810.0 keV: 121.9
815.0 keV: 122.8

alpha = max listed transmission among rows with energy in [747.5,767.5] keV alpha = 127.6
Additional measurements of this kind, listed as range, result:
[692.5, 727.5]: 125.6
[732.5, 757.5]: 128.3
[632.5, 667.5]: 111.4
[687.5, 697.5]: 119.3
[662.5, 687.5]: 113.8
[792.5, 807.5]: 157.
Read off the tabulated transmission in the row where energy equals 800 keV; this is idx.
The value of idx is 140.4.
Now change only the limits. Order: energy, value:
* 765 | 127.6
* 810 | 121.9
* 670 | 110.8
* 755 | 124.4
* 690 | 117.2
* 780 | 139.4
